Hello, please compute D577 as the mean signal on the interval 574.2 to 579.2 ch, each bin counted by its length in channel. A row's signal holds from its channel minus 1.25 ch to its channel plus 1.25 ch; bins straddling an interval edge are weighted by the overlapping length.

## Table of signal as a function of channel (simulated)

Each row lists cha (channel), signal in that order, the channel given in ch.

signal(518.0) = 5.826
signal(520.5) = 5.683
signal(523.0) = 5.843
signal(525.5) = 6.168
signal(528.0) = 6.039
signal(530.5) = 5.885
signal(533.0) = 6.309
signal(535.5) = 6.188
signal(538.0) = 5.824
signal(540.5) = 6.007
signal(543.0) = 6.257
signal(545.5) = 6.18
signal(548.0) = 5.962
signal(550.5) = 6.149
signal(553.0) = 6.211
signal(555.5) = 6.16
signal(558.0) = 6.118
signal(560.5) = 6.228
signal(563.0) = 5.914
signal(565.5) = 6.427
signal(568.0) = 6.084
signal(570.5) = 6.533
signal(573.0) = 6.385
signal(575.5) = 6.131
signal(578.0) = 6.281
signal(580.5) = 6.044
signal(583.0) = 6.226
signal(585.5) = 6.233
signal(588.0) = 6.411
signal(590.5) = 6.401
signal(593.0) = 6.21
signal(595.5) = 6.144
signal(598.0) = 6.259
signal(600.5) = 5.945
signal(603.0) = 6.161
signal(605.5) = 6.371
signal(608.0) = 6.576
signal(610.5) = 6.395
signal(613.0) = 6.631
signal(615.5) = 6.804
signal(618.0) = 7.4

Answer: 6.21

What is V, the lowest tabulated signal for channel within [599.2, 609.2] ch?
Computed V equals 5.945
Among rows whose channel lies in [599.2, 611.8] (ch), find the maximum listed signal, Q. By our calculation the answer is 6.576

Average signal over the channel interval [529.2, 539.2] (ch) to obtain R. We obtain 6.05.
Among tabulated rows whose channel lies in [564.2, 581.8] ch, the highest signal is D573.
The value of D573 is 6.533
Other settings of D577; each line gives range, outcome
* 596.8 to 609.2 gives 6.26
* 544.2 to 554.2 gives 6.13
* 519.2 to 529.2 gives 5.93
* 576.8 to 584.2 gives 6.18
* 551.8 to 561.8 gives 6.18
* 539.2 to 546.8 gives 6.14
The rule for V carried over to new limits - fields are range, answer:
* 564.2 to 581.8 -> 6.044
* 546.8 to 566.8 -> 5.914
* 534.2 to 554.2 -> 5.824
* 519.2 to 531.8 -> 5.683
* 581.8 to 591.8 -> 6.226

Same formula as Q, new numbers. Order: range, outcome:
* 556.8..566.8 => 6.427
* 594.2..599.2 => 6.259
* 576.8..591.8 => 6.411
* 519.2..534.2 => 6.309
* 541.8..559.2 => 6.257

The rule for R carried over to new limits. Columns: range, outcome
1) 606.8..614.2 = 6.53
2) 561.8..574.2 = 6.27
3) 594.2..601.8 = 6.12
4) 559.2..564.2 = 6.07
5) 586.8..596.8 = 6.29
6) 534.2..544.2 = 6.07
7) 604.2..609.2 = 6.47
